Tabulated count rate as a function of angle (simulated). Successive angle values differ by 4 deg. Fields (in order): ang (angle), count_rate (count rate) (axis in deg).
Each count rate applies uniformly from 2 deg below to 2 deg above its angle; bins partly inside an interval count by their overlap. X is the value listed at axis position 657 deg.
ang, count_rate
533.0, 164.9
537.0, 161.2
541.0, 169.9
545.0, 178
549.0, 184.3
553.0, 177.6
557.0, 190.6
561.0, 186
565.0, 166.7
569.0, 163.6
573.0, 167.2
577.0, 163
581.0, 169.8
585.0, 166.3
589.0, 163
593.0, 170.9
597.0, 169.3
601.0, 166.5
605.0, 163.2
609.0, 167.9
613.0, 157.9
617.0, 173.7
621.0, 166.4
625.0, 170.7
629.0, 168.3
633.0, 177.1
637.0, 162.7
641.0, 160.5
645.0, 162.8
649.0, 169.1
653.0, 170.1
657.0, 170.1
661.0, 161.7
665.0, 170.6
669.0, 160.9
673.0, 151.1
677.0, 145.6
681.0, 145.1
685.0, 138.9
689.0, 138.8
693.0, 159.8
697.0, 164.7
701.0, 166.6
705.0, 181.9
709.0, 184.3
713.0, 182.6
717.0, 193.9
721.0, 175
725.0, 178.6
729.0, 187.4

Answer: 170.1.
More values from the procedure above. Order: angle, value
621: 166.4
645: 162.8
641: 160.5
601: 166.5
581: 169.8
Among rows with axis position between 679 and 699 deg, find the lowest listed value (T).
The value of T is 138.8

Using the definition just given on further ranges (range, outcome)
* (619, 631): 166.4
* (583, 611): 163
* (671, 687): 138.9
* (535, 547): 161.2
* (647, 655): 169.1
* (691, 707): 159.8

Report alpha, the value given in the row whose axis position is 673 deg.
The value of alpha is 151.1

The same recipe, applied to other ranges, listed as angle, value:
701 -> 166.6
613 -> 157.9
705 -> 181.9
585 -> 166.3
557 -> 190.6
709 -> 184.3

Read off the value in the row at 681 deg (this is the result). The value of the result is 145.1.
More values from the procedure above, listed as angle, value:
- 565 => 166.7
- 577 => 163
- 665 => 170.6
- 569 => 163.6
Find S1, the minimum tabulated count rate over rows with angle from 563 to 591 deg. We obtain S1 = 163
